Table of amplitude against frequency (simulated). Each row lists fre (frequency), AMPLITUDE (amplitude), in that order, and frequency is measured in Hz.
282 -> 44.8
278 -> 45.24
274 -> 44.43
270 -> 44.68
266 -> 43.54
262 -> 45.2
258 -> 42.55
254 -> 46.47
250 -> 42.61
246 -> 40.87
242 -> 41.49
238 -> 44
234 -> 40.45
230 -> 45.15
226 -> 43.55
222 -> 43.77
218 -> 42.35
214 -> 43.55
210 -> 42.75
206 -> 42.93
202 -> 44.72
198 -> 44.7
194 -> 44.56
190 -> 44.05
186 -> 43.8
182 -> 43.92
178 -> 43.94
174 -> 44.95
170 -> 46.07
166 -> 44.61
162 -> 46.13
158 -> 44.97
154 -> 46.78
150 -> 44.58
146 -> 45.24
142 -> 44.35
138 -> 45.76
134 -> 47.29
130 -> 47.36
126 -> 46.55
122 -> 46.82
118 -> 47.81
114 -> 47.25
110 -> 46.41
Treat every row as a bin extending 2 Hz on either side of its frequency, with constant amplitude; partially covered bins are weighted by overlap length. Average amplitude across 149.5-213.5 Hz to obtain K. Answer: 44.6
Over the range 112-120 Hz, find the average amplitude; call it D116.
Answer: 47.5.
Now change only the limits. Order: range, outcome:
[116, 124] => 47.3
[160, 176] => 45.4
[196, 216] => 43.7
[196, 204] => 44.7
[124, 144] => 46.3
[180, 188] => 43.9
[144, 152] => 44.9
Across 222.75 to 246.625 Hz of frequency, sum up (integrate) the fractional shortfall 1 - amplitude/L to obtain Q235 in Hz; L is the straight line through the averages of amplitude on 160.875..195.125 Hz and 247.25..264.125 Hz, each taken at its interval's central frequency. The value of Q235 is 0.79 Hz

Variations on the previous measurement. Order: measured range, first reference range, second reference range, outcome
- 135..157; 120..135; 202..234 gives 0.39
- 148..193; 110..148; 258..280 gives 0.98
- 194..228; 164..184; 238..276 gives 0.46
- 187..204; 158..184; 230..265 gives -0.04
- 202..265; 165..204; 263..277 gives 1.70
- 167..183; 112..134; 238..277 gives 0.36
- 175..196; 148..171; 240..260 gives 0.29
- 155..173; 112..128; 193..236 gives -0.03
